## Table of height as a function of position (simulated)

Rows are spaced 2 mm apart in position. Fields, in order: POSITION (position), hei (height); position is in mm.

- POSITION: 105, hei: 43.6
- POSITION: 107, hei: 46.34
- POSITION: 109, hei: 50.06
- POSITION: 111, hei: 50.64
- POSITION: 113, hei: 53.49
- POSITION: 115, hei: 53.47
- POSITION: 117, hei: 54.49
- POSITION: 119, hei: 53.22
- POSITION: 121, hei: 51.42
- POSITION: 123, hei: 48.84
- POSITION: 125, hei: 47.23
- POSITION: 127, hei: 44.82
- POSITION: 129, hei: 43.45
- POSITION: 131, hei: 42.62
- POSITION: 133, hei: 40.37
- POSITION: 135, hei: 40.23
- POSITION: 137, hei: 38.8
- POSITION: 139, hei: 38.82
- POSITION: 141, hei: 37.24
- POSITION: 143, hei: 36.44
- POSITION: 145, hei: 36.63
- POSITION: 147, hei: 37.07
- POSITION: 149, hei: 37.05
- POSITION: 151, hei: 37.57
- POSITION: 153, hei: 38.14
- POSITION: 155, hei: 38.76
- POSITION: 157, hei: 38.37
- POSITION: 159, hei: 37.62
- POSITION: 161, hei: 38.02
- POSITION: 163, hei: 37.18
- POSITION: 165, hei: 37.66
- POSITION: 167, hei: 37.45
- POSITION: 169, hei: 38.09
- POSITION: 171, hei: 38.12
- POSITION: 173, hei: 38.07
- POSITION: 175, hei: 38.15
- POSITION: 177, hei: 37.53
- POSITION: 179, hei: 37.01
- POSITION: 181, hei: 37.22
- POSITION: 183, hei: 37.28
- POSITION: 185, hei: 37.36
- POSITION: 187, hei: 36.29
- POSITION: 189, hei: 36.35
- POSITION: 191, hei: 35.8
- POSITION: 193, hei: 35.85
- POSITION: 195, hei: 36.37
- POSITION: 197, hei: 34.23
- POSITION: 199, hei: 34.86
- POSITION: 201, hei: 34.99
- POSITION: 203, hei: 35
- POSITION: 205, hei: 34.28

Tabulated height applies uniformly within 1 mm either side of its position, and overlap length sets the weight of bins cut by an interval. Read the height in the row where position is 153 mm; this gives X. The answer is 38.14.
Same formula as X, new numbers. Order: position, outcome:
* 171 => 38.12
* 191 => 35.8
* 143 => 36.44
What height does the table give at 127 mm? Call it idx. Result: 44.82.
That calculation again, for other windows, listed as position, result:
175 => 38.15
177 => 37.53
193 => 35.85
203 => 35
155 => 38.76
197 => 34.23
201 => 34.99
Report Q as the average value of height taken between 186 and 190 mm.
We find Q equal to 36.3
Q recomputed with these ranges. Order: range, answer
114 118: 54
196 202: 34.7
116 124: 52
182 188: 37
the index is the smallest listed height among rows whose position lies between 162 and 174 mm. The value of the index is 37.18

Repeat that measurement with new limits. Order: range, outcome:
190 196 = 35.8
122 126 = 47.23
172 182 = 37.01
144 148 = 36.63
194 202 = 34.23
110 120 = 50.64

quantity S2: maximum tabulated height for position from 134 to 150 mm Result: 40.23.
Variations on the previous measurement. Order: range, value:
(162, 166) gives 37.66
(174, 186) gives 38.15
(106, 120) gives 54.49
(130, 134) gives 42.62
